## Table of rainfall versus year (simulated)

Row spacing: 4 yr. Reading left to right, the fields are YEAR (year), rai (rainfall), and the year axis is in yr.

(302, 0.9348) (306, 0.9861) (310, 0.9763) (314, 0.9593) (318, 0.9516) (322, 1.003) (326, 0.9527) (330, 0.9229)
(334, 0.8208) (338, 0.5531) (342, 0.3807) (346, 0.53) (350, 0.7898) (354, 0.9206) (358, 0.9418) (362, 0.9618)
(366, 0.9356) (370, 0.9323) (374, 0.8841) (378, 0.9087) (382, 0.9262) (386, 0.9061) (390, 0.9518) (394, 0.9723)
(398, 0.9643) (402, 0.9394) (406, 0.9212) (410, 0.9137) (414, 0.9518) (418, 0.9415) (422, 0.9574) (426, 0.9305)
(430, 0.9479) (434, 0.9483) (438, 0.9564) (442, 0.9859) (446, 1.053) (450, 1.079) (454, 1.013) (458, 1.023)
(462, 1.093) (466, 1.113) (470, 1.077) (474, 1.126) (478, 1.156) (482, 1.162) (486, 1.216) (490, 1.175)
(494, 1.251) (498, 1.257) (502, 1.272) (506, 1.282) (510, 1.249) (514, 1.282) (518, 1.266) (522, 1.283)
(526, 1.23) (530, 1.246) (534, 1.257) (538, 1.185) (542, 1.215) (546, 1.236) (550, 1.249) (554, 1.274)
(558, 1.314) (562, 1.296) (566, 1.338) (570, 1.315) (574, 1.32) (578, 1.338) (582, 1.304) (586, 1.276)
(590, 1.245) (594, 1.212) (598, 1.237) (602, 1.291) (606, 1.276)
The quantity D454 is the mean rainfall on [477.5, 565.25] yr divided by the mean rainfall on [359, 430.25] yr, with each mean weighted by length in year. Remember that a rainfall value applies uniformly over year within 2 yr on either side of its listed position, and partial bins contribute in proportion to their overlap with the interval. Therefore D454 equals 1.3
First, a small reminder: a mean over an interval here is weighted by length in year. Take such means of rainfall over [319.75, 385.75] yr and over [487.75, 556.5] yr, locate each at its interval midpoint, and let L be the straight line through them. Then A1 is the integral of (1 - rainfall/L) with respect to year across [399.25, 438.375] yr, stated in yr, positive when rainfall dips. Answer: 2.22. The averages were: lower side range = 0.838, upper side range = 1.25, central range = 0.941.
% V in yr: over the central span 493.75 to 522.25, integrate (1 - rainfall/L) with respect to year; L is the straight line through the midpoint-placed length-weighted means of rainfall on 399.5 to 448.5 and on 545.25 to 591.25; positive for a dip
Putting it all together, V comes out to -2.85 yr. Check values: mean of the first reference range 0.955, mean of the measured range 1.27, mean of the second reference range 1.29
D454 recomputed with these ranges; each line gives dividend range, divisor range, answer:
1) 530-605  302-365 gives 1.50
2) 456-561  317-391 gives 1.43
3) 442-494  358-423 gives 1.18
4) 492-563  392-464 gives 1.29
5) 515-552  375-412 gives 1.33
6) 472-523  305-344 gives 1.45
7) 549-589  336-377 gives 1.66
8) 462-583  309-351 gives 1.55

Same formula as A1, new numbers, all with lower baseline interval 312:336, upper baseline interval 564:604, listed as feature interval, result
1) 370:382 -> 1.2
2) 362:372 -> 0.5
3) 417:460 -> 4.1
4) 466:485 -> 0.1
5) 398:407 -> 0.9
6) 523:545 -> -0.2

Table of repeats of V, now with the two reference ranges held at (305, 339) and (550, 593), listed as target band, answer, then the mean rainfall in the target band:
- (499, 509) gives -0.7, 1.27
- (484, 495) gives -0.4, 1.21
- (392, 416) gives 2.2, 0.944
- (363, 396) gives 2.4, 0.928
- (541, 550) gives 0.2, 1.23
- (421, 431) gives 1.2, 0.944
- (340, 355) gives 5.0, 0.638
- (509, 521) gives -0.6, 1.27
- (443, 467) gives 1.3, 1.06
